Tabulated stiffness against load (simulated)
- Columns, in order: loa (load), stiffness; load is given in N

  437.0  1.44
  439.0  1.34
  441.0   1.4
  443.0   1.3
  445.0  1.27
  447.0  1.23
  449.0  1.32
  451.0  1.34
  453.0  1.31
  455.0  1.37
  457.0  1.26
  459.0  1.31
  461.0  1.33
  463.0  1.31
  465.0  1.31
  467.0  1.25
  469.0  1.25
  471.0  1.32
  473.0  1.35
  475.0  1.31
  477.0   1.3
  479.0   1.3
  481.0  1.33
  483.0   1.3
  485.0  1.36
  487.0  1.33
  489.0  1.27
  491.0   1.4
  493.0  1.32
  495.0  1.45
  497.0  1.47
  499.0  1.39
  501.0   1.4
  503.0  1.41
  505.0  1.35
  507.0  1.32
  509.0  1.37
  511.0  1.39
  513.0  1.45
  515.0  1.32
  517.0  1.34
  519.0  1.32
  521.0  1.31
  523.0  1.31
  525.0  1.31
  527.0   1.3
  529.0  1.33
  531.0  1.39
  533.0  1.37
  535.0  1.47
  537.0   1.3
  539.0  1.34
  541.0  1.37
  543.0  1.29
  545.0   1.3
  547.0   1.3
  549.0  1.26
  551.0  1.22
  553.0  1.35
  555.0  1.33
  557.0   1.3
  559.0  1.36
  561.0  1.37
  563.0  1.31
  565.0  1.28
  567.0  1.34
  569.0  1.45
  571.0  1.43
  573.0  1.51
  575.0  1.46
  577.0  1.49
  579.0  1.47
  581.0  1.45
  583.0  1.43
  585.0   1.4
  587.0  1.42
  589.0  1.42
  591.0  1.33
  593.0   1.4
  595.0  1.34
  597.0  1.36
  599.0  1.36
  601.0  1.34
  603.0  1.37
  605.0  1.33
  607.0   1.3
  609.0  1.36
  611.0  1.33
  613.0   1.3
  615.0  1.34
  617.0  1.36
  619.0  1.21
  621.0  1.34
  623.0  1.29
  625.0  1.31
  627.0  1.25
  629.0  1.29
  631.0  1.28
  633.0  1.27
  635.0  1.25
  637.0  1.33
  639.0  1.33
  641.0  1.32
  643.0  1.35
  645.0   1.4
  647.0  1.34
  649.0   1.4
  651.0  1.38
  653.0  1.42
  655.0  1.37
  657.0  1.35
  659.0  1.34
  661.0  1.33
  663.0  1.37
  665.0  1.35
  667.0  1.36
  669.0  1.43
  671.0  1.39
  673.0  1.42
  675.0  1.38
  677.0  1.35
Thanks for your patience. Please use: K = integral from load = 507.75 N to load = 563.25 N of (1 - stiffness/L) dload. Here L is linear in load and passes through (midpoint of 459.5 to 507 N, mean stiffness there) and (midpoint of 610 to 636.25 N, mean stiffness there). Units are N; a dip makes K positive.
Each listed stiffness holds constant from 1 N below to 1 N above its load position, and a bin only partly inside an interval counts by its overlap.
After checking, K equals -0.5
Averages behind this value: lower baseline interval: 1.34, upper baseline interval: 1.29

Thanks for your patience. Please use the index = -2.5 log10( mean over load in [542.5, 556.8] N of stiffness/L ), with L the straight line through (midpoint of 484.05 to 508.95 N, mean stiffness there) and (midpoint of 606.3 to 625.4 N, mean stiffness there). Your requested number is 0.04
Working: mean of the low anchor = 1.37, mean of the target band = 1.29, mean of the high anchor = 1.31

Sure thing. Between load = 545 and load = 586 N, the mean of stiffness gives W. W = 1.37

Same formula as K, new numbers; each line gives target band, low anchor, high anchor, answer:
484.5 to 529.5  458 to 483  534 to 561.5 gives -1.47 N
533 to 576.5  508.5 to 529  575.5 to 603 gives 0.63 N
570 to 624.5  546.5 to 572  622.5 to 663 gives -1.78 N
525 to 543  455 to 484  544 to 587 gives -0.02 N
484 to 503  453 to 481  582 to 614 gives -0.88 N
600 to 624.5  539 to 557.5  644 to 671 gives 0.41 N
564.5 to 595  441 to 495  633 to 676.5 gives -1.75 N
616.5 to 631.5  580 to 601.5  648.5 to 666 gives 0.96 N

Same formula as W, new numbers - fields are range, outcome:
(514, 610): 1.36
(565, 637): 1.36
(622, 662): 1.33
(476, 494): 1.32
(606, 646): 1.31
